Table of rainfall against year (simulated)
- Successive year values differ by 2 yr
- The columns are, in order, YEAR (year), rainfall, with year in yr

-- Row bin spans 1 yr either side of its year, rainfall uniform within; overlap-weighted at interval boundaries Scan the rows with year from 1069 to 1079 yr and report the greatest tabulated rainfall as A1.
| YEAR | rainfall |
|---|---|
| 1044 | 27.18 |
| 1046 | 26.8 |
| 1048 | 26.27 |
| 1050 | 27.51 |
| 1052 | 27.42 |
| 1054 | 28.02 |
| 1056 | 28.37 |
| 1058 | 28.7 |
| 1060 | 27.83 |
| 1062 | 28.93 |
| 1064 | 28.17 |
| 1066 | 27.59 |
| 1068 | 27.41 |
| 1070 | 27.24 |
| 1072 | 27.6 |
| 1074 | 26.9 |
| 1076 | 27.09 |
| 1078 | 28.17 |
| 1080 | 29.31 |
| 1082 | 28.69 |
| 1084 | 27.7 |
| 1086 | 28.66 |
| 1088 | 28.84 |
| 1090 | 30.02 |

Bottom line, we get 28.17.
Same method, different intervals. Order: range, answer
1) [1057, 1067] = 28.93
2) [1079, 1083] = 29.31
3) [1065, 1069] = 27.59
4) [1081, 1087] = 28.69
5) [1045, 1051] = 27.51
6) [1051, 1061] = 28.7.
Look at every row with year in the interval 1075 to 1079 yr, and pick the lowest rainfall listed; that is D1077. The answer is 27.09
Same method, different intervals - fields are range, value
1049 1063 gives 27.42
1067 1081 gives 26.9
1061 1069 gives 27.41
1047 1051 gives 26.27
